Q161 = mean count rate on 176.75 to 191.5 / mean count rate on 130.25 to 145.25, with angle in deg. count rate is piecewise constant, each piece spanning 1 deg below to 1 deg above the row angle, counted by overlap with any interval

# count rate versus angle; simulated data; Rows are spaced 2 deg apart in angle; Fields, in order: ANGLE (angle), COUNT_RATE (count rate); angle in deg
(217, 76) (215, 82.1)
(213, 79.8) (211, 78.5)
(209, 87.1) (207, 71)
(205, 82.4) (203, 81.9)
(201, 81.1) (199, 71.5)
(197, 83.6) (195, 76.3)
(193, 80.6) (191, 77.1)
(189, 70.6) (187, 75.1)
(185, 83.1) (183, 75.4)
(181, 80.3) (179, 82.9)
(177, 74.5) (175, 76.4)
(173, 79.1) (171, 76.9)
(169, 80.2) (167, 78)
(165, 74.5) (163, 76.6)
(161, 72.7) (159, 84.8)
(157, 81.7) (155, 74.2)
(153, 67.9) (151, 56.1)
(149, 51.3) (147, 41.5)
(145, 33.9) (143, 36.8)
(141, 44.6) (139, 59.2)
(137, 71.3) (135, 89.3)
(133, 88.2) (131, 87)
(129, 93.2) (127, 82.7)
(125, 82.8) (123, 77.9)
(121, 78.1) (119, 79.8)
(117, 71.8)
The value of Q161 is 1.2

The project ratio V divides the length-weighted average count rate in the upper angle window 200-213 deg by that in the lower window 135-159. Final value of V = 1.4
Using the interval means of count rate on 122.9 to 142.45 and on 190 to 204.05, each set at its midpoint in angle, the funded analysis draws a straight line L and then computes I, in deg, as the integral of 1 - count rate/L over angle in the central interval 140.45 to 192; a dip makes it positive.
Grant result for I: 5.43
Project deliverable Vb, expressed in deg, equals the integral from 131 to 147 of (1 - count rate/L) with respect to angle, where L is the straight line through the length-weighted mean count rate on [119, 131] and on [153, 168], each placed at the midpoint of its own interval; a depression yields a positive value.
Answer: 3.9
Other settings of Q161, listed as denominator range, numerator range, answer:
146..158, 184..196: 1.24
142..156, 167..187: 1.52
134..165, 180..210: 1.24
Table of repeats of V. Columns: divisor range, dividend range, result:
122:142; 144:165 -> 0.83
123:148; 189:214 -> 1.16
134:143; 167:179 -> 1.24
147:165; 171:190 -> 1.12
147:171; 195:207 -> 1.11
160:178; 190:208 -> 1.02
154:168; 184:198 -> 1.01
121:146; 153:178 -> 1.09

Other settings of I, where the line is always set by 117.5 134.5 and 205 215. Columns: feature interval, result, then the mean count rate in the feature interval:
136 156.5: 7.0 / 54.4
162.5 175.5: 0.7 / 77.5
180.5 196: 0.7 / 77.2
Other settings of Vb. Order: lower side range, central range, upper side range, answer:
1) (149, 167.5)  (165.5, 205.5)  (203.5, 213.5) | -0.9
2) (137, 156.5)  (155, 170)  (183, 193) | -3.8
